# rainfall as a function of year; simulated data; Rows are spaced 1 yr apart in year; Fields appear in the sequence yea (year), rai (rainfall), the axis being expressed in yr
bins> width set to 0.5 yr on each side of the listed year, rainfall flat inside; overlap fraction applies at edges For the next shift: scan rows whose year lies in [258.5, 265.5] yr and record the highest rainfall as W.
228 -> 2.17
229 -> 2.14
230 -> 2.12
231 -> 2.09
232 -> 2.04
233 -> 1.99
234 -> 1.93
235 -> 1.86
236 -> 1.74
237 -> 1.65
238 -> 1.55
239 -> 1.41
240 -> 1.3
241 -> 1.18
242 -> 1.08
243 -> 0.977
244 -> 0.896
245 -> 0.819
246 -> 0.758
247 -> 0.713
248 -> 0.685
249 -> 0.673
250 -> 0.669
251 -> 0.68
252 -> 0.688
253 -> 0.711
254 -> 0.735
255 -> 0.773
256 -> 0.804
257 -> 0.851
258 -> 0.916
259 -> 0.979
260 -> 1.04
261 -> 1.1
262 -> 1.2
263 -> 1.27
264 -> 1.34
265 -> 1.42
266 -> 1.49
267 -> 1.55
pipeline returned 1.42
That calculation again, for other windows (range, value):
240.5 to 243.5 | 1.18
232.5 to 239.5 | 1.99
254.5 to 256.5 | 0.804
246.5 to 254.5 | 0.735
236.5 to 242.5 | 1.65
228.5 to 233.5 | 2.14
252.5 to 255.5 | 0.773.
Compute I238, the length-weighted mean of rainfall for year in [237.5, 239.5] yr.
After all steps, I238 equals 1.48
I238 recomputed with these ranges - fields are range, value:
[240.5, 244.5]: 1.03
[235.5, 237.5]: 1.69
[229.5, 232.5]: 2.08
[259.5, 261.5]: 1.07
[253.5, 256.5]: 0.771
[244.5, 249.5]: 0.73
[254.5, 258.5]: 0.836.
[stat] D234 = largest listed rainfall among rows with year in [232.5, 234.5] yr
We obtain 1.99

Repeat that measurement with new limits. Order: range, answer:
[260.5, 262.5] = 1.2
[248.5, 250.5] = 0.673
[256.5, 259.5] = 0.979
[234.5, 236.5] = 1.86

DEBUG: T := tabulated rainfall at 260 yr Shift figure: 1.04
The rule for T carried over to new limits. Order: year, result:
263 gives 1.27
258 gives 0.916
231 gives 2.09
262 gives 1.2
